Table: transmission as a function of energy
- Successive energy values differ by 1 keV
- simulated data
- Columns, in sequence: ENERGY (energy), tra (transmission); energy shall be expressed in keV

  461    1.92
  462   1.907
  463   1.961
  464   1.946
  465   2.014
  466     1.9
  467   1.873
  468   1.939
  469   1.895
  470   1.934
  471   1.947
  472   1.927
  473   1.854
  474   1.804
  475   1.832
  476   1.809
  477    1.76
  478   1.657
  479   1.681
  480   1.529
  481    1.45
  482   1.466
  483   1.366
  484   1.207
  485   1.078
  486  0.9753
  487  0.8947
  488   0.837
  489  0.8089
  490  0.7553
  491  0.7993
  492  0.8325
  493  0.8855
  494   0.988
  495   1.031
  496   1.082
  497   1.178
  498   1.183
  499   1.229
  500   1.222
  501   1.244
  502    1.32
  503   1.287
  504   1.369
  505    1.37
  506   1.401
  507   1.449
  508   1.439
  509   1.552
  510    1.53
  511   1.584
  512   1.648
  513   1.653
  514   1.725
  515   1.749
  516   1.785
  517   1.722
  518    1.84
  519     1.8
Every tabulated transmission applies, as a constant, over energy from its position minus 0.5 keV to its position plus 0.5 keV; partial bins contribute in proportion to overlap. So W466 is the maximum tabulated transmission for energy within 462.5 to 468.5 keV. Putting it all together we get 2.014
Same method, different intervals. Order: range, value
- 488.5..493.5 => 0.8855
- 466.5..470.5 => 1.939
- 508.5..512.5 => 1.648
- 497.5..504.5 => 1.369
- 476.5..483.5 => 1.76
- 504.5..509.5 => 1.552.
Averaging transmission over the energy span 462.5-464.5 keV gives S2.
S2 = 1.95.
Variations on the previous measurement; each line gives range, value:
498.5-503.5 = 1.26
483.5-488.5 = 0.998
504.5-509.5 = 1.44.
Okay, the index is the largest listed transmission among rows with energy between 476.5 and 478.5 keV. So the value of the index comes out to 1.76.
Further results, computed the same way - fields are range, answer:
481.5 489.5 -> 1.466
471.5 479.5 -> 1.927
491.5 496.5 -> 1.082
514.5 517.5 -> 1.785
